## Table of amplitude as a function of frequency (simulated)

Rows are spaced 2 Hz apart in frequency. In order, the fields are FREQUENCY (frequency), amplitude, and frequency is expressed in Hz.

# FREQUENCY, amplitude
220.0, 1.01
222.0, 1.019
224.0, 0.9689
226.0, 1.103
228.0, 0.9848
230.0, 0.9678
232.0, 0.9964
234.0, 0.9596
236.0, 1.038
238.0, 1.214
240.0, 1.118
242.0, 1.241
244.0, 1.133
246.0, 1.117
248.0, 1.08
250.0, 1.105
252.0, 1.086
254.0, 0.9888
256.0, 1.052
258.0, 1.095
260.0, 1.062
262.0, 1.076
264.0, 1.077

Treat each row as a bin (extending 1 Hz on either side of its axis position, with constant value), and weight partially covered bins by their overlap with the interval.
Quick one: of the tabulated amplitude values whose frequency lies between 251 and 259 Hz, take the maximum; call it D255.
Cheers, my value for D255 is 1.095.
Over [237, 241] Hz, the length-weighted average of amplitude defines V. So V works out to 1.17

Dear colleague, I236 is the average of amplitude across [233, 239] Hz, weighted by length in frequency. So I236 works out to 1.07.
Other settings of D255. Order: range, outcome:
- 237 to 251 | 1.241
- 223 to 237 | 1.103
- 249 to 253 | 1.105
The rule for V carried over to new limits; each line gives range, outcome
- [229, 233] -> 0.982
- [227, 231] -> 0.976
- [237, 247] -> 1.16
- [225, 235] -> 1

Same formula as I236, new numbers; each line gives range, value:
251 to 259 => 1.06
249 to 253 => 1.1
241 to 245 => 1.19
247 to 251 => 1.09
